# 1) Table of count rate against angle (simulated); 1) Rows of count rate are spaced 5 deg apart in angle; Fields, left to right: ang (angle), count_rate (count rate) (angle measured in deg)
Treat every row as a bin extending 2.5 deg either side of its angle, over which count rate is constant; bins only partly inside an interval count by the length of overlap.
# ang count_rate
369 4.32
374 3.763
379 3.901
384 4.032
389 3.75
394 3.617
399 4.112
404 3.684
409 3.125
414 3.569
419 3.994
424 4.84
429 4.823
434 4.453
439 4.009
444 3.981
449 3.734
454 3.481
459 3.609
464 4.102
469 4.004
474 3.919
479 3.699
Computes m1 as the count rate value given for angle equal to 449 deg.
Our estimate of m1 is 3.734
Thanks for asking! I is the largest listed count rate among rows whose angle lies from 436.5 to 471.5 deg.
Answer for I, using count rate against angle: 4.102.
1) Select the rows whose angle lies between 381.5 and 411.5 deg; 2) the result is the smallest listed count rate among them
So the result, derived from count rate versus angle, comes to 3.125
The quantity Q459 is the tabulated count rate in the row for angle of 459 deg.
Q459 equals 3.609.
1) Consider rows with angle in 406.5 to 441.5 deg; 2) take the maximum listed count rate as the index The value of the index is 4.84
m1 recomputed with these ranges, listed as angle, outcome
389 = 3.75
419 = 3.994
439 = 4.009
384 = 4.032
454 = 3.481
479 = 3.699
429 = 4.823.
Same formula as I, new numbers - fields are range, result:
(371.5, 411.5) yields 4.112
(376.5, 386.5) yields 4.032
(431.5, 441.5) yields 4.453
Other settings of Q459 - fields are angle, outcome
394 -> 3.617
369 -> 4.32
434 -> 4.453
